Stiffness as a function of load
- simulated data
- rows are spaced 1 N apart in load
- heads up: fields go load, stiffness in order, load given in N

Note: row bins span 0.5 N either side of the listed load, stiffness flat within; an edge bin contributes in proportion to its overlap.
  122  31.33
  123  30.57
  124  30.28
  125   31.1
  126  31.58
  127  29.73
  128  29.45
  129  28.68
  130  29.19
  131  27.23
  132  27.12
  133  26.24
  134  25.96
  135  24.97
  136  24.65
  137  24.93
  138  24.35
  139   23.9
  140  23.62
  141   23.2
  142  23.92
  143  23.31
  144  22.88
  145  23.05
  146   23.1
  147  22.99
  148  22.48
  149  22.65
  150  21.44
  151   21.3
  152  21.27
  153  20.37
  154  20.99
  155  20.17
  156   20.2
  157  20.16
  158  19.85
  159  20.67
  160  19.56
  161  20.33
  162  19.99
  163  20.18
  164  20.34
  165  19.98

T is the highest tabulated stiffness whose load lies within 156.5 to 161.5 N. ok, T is 20.67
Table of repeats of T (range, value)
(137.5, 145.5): 24.35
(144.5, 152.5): 23.1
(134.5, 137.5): 24.97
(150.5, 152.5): 21.3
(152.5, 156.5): 20.99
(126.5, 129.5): 29.73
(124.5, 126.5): 31.58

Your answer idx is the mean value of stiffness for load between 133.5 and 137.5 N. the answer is 25.1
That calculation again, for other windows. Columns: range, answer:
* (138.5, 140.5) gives 23.8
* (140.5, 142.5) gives 23.6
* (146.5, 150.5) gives 22.4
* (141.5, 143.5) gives 23.6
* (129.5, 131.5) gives 28.2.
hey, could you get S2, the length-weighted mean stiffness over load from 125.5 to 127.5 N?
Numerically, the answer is 30.7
